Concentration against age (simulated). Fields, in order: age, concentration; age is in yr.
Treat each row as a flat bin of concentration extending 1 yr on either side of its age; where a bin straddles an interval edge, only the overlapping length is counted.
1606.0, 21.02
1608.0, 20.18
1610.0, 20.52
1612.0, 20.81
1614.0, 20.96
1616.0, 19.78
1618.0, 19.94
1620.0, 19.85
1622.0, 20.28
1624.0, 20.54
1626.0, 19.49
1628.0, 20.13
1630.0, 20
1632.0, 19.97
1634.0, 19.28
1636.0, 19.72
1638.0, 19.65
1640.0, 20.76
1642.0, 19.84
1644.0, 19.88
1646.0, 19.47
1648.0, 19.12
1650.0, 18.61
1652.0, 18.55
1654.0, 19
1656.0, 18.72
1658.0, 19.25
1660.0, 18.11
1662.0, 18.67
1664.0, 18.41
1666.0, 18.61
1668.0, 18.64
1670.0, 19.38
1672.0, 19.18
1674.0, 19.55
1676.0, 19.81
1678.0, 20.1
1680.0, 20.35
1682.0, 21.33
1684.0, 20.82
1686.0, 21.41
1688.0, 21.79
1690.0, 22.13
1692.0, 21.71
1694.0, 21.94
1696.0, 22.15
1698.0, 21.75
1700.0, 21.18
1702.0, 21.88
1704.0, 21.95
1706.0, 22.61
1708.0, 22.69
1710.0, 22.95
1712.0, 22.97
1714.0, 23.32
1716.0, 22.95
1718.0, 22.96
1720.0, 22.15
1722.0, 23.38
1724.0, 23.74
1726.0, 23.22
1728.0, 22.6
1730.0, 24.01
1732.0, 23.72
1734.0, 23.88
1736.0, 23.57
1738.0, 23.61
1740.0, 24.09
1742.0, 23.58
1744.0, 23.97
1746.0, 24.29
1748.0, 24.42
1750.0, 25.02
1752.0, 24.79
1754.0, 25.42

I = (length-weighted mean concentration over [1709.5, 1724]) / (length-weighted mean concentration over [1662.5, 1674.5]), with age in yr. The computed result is 1.2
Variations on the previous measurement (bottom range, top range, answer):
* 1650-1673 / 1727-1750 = 1.27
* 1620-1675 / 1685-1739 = 1.17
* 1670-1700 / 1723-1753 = 1.14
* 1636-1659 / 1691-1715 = 1.15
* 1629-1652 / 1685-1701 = 1.11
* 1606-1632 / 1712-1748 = 1.16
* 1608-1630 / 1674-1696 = 1.04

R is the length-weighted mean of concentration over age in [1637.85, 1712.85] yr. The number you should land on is 20.4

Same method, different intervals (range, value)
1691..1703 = 21.8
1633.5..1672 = 19.1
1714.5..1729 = 23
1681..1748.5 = 22.8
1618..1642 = 20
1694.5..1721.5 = 22.4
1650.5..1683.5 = 19.2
